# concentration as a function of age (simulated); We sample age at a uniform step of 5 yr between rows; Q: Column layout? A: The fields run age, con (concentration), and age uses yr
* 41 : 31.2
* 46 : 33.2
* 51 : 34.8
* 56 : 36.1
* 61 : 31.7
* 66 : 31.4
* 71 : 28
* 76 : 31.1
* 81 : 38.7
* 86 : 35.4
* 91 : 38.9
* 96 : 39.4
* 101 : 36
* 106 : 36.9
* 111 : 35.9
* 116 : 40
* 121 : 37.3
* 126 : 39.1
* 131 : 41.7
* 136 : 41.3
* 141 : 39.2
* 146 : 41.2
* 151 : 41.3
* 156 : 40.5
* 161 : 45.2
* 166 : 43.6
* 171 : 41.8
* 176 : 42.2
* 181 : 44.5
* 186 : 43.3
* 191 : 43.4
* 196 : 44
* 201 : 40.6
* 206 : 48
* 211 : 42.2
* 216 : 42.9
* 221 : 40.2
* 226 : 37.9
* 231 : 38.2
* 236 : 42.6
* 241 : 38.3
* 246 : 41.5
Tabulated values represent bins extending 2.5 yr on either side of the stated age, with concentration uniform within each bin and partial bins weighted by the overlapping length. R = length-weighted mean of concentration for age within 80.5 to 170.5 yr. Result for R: 39.6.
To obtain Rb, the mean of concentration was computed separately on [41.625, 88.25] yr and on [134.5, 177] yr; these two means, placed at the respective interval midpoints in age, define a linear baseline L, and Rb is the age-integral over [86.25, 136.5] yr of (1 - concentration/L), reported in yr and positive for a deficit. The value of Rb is -1.0 yr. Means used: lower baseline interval 33.3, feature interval 38.4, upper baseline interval 41.8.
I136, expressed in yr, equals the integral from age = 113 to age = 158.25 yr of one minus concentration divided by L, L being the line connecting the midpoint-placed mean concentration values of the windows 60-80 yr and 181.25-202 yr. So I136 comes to -3.07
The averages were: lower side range 31.1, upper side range 43.2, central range 40.1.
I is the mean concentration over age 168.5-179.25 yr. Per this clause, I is 42.2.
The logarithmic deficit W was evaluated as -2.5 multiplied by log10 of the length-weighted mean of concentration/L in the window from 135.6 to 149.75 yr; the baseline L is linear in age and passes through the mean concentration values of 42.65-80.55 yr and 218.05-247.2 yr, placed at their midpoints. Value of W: -0.13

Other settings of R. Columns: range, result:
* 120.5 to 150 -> 40.2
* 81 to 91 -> 37.1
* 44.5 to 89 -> 33.4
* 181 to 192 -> 43.6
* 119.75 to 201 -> 41.9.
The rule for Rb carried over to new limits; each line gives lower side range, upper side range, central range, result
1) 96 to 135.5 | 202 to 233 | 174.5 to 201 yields -1.7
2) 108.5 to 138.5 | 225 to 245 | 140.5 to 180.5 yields -2.9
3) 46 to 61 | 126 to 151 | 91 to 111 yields 0.3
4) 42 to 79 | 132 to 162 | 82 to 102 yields -1.1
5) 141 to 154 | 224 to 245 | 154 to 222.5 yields -5.0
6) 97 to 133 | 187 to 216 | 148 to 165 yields -0.7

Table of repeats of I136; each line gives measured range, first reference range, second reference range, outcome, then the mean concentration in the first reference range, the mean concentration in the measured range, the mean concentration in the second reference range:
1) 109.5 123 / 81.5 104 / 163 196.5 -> 0.4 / 37.5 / 37.9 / 43.2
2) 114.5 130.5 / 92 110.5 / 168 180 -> -0.1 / 37.4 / 39.1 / 42.4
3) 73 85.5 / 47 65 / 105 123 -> 0.2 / 33.9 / 34.7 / 37.6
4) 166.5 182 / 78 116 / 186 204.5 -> -0.3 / 37.4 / 42.8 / 43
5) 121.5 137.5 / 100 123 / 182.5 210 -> -0.6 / 37.3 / 40.2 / 43.8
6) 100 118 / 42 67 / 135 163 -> 0.4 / 33.4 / 37.2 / 41.4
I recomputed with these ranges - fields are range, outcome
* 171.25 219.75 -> 43.3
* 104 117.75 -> 37.5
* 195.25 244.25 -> 41.4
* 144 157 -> 41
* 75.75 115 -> 37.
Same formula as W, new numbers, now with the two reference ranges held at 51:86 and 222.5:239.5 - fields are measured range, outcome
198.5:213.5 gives -0.134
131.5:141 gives -0.142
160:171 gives -0.182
